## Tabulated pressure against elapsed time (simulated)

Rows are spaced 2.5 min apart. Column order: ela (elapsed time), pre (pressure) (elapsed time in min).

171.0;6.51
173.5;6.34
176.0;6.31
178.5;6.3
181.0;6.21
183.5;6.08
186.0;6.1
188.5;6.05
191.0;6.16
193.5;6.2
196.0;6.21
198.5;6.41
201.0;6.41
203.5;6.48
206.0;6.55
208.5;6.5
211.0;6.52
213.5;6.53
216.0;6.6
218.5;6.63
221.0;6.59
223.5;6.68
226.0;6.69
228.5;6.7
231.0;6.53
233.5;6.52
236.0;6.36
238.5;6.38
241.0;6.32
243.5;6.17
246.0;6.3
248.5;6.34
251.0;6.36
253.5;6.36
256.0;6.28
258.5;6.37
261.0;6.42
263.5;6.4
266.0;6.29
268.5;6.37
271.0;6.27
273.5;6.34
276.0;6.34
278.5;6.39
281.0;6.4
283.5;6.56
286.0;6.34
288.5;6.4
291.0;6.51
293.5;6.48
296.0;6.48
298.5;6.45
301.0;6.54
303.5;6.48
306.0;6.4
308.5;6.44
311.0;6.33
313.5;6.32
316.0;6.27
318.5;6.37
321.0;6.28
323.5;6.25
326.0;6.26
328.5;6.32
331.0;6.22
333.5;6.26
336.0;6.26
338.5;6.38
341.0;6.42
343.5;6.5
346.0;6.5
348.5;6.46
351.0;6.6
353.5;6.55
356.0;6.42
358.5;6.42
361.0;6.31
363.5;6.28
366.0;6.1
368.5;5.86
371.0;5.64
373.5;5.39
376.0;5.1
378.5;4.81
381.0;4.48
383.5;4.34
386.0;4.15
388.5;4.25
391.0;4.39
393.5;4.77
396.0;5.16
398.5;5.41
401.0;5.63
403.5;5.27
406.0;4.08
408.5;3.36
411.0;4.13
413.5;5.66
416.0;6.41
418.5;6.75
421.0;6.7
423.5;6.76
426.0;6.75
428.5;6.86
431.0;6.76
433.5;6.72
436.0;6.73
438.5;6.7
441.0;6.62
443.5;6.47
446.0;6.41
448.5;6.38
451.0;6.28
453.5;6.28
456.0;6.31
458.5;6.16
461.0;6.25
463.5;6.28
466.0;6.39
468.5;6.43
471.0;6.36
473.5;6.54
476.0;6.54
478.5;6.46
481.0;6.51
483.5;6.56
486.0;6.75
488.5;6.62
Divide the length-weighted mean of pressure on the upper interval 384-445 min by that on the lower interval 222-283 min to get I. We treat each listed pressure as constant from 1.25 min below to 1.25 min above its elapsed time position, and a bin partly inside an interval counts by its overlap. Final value 0.89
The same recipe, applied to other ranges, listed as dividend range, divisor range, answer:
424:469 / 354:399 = 1.22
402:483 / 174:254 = 0.97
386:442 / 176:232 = 0.89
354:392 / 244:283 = 0.84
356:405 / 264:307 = 0.82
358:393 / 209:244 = 0.80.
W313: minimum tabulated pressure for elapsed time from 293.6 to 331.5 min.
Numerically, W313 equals 6.22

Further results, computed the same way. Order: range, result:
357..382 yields 4.48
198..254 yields 6.17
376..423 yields 3.36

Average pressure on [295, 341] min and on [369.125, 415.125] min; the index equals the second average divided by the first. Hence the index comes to 0.76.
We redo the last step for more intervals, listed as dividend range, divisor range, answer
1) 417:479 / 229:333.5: 1.02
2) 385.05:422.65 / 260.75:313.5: 0.80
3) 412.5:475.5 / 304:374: 1.03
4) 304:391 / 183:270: 0.93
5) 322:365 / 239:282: 1.01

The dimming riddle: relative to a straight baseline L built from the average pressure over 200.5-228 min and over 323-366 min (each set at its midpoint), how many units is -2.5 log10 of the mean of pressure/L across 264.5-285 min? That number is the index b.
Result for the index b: 0.018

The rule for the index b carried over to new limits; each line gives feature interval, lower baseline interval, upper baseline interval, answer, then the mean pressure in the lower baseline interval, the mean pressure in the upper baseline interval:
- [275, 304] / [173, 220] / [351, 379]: -0.054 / 6.35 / 5.96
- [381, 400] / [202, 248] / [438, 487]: 0.357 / 6.5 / 6.43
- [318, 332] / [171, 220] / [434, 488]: 0.021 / 6.35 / 6.45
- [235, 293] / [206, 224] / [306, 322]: 0.016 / 6.57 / 6.34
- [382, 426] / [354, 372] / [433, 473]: 0.212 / 6.17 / 6.42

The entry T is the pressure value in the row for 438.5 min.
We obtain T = 6.7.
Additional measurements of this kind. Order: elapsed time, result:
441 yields 6.62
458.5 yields 6.16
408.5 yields 3.36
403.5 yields 5.27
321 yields 6.28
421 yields 6.7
